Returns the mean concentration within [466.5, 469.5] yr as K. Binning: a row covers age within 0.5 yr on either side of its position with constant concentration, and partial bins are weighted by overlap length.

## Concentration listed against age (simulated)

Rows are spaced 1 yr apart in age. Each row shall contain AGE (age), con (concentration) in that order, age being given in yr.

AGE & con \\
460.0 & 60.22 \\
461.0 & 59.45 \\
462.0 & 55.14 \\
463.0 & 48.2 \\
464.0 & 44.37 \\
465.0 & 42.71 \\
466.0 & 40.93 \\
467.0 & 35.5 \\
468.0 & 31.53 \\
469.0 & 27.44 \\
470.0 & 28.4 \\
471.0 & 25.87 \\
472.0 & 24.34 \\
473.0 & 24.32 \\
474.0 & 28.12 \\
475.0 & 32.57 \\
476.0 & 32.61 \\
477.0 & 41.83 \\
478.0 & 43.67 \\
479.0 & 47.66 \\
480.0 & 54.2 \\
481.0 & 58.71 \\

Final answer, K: 31.5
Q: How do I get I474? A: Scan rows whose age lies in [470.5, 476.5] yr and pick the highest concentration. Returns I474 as 32.61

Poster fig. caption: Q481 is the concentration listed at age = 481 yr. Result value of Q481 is 58.71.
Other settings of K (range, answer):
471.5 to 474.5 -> 25.6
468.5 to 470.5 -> 27.9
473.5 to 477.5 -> 33.8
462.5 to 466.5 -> 44.1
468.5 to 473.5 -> 26.1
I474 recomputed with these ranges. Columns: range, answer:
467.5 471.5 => 31.53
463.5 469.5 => 44.37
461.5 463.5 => 55.14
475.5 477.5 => 41.83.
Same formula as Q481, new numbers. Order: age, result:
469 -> 27.44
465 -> 42.71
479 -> 47.66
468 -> 31.53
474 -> 28.12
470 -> 28.4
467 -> 35.5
